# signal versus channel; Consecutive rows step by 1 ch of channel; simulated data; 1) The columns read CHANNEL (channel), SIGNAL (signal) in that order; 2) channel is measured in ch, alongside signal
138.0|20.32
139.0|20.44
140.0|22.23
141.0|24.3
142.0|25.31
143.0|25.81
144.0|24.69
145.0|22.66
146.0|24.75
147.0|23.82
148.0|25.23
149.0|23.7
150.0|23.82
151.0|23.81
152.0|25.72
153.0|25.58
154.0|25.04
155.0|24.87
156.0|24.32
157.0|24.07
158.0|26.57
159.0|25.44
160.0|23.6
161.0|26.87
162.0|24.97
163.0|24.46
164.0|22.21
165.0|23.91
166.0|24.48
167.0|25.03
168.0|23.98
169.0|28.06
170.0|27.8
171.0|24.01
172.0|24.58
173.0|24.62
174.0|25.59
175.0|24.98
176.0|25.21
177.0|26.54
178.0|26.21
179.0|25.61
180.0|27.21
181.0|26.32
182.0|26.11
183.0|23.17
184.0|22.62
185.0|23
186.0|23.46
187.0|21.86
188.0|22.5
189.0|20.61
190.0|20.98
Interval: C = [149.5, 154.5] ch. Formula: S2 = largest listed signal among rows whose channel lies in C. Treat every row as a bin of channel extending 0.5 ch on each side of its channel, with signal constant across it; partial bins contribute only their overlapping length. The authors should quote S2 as 25.72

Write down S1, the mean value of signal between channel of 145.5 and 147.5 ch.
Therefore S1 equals 24.3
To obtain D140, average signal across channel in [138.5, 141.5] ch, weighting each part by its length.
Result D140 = 22.3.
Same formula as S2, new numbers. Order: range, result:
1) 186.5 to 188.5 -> 22.5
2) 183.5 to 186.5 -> 23.46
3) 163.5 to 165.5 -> 23.91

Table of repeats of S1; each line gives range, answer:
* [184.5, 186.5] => 23.2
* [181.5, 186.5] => 23.7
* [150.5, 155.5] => 25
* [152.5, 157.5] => 24.8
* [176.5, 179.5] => 26.1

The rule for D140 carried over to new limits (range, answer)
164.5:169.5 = 25.1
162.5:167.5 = 24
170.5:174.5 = 24.7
